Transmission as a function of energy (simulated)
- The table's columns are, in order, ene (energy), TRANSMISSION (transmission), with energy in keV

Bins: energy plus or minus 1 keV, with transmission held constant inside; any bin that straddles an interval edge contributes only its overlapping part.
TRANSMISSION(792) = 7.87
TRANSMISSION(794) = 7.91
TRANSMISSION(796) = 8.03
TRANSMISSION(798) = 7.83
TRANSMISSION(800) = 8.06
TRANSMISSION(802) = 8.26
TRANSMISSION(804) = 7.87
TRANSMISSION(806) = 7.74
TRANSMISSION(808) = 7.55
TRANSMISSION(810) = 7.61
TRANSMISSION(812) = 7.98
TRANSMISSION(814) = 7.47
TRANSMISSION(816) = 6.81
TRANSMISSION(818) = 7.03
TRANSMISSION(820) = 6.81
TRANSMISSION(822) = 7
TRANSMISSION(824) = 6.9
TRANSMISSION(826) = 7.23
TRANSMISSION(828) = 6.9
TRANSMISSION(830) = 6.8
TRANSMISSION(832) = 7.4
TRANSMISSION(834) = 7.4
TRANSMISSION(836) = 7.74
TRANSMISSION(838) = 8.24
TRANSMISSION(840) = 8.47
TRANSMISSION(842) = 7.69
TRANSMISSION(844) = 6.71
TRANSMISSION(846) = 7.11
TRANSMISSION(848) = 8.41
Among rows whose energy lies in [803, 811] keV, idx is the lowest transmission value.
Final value 7.55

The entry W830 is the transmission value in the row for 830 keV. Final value 6.8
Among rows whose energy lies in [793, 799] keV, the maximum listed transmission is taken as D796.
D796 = 8.03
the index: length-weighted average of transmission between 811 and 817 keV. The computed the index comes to 7.42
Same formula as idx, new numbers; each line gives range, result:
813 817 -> 6.81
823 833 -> 6.8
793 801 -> 7.83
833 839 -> 7.4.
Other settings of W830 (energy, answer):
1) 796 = 8.03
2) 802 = 8.26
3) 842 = 7.69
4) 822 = 7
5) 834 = 7.4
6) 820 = 6.81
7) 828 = 6.9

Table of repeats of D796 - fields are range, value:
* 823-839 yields 8.24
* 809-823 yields 7.98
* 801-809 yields 8.26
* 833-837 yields 7.74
